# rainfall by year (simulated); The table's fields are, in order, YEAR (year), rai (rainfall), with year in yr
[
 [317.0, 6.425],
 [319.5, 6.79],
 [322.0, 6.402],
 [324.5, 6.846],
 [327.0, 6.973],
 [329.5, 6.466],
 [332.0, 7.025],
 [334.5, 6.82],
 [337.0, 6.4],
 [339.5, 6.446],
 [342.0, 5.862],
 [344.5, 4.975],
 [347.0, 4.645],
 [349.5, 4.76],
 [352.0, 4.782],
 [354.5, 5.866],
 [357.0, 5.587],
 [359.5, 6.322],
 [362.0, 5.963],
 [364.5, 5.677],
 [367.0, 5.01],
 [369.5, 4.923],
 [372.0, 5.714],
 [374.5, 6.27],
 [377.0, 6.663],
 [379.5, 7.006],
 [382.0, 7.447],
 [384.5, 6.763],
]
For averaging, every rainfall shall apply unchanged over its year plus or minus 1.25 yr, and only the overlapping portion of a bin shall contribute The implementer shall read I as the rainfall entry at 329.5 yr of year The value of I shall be 6.466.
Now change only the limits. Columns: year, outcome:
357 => 5.587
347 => 4.645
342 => 5.862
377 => 6.663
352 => 4.782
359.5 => 6.322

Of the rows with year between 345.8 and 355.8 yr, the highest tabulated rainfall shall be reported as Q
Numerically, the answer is 5.866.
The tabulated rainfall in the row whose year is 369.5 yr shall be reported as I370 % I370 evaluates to 4.923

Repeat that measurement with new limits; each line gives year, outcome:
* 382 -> 7.447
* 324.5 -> 6.846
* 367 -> 5.01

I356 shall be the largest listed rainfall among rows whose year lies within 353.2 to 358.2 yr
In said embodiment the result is 5.866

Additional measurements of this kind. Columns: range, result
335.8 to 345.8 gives 6.446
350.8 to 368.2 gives 6.322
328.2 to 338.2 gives 7.025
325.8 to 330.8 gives 6.973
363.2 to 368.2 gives 5.677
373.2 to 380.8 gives 7.006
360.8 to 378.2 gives 6.663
